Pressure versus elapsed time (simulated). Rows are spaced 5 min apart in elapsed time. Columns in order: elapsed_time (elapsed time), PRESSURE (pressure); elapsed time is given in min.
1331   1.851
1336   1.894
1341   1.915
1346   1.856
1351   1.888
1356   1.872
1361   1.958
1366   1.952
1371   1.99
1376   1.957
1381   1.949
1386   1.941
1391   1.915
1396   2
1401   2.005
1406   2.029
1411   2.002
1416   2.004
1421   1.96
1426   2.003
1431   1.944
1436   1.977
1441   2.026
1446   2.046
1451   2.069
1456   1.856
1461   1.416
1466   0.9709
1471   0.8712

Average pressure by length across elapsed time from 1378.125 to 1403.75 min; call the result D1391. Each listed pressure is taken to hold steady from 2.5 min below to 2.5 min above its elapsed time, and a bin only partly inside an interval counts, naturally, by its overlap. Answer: 1.96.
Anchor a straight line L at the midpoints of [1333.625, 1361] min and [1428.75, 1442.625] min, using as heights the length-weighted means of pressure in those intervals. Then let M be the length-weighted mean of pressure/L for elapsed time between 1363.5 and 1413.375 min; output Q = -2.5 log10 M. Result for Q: -0.02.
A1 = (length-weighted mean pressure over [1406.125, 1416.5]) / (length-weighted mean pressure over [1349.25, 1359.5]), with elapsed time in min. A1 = 1.1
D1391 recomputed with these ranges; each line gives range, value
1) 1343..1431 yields 1.96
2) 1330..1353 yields 1.88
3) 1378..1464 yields 1.94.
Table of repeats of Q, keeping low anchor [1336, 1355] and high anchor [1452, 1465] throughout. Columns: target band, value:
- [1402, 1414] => -0.16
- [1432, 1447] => -0.21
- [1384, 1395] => -0.09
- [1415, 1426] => -0.17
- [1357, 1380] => -0.07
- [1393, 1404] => -0.14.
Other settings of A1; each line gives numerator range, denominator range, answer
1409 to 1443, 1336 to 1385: 1.03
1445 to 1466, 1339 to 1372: 0.90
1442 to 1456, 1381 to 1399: 1.03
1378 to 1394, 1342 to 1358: 1.03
